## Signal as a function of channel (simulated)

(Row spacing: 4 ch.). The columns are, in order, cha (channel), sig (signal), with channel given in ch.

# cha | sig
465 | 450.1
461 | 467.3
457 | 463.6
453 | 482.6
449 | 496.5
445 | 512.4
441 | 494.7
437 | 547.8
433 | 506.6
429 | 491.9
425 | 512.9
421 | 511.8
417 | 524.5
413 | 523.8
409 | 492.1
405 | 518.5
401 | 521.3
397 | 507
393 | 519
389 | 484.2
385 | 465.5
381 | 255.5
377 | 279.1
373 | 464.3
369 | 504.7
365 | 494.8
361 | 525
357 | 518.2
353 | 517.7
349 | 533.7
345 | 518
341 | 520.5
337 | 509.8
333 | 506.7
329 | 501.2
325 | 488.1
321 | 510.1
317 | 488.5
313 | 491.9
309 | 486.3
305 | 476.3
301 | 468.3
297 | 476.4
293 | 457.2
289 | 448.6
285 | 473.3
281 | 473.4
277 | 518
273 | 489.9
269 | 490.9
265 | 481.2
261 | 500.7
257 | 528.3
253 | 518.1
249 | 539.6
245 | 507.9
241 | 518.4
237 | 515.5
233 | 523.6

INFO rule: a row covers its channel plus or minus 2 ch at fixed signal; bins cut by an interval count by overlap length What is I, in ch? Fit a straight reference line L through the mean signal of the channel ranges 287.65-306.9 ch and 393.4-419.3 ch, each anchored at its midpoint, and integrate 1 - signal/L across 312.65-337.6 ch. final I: -1.1 ch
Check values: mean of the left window 466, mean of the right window 515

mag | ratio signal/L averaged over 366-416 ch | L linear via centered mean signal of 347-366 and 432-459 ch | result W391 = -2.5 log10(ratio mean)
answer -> 0.11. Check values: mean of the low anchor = 519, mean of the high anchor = 500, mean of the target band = 463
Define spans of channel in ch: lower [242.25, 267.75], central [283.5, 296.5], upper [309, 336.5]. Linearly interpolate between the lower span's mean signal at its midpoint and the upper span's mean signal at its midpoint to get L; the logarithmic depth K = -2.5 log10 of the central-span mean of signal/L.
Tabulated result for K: 0.10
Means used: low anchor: 512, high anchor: 498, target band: 461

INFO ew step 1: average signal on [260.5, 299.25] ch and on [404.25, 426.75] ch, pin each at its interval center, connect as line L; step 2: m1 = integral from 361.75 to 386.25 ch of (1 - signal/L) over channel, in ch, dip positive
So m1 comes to 4.30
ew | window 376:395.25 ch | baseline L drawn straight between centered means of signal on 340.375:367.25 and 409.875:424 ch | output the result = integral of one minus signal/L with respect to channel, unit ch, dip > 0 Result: 4.1 ch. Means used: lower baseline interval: 518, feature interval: 408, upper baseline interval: 517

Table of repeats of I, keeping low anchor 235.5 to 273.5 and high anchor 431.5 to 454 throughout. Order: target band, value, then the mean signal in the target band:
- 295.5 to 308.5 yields 0.87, 475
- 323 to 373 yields -0.08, 510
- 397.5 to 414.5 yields -0.16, 513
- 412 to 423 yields -0.25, 520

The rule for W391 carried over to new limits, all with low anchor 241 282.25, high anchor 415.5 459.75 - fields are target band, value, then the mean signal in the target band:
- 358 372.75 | 0.00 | 504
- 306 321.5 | 0.03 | 492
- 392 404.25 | -0.03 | 516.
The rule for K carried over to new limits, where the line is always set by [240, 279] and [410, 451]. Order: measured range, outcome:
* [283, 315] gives 0.083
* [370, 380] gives 0.340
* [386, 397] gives 0.026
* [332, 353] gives -0.017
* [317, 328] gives 0.027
